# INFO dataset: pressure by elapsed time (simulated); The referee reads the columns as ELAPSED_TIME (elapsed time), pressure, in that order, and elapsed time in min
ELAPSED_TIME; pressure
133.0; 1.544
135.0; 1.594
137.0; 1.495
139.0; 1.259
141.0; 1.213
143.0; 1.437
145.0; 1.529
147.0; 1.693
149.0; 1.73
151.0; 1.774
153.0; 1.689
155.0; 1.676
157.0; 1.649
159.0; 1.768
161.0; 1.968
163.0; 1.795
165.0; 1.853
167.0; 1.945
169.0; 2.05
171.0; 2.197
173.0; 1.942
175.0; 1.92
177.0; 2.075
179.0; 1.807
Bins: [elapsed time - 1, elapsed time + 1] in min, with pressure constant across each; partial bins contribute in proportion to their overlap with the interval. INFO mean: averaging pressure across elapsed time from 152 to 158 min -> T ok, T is 1.67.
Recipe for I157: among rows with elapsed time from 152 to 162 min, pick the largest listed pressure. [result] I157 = 1.968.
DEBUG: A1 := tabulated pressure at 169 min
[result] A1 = 2.05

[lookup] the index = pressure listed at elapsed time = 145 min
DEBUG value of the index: 1.529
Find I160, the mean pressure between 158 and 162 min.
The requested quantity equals 1.87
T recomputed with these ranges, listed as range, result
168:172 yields 2.12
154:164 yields 1.77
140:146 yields 1.39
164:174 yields 2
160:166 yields 1.87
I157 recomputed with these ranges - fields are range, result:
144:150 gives 1.73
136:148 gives 1.693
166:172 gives 2.197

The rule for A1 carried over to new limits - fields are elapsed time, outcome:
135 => 1.594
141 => 1.213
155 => 1.676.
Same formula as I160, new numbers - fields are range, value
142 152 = 1.63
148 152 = 1.75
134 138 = 1.54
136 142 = 1.32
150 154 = 1.73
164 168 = 1.9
